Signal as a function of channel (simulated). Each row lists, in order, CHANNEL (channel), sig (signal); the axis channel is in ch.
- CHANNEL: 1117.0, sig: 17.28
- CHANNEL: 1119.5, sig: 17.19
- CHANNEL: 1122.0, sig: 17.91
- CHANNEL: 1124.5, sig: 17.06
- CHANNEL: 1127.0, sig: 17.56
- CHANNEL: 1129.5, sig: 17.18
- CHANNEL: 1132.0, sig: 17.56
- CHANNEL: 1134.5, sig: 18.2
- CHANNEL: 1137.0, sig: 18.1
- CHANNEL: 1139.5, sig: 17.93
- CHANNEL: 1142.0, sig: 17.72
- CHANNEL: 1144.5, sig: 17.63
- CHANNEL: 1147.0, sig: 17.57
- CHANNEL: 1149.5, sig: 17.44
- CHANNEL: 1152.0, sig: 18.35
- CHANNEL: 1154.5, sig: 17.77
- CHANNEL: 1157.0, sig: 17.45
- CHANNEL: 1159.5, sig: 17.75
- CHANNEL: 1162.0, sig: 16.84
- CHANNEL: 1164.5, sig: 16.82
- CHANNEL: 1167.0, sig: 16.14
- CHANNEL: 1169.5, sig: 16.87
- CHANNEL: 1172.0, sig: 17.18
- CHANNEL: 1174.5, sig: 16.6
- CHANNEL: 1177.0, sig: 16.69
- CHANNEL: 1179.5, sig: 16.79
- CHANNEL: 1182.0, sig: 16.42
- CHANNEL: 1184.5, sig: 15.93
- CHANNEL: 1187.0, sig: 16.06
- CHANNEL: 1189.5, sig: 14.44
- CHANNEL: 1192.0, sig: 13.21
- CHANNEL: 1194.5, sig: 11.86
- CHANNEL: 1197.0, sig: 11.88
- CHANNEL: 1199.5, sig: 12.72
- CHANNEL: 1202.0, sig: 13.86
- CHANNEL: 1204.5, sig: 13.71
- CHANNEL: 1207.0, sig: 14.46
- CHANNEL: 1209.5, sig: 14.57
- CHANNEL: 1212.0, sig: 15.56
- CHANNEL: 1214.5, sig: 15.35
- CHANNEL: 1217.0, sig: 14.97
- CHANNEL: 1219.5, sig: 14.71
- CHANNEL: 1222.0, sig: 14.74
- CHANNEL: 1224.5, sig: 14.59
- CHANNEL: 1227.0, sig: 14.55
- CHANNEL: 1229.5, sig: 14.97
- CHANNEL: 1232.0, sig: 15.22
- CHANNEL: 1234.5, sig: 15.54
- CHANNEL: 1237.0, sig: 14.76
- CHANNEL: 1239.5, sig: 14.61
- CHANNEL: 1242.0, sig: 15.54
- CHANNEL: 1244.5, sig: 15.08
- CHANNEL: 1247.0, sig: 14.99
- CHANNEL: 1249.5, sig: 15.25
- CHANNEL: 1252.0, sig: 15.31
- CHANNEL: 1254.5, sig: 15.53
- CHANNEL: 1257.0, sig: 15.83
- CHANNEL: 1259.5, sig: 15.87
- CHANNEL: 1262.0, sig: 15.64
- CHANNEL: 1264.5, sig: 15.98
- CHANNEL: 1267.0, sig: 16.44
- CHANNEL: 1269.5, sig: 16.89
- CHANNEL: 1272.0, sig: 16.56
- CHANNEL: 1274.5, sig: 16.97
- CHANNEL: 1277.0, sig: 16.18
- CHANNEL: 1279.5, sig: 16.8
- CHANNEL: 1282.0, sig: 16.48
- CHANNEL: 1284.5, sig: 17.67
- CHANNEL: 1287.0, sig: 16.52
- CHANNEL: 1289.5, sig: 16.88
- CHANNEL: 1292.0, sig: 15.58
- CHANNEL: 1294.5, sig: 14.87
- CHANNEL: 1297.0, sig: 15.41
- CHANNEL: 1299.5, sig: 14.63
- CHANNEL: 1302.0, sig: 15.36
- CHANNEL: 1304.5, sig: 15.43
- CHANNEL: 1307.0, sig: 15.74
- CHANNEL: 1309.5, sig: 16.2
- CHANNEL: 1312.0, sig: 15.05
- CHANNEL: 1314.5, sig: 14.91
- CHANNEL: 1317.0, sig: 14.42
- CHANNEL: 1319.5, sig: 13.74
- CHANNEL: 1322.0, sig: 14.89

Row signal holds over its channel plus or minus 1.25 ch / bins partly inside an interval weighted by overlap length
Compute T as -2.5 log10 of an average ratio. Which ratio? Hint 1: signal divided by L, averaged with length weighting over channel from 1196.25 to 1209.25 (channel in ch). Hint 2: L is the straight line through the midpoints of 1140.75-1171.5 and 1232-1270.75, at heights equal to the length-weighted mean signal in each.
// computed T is 0.217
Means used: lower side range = 17.4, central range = 13.5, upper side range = 15.5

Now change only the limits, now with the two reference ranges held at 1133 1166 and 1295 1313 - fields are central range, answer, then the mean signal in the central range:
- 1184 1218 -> 0.19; 14.1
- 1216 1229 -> 0.13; 14.7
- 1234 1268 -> 0.05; 15.4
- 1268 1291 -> -0.07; 16.8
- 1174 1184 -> 0.04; 16.6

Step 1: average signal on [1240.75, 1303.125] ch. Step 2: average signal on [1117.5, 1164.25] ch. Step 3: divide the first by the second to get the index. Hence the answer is 0.9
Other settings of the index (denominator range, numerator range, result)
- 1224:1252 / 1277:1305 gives 1.06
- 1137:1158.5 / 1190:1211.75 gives 0.76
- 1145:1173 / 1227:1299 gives 0.91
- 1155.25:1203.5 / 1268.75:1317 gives 1.03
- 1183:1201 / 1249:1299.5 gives 1.17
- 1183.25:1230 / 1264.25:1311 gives 1.13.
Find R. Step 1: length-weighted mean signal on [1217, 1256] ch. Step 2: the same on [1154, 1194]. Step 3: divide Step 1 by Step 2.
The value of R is 0.9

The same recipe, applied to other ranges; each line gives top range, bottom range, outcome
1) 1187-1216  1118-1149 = 0.79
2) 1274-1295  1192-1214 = 1.21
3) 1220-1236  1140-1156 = 0.84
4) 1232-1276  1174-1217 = 1.07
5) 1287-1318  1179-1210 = 1.08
